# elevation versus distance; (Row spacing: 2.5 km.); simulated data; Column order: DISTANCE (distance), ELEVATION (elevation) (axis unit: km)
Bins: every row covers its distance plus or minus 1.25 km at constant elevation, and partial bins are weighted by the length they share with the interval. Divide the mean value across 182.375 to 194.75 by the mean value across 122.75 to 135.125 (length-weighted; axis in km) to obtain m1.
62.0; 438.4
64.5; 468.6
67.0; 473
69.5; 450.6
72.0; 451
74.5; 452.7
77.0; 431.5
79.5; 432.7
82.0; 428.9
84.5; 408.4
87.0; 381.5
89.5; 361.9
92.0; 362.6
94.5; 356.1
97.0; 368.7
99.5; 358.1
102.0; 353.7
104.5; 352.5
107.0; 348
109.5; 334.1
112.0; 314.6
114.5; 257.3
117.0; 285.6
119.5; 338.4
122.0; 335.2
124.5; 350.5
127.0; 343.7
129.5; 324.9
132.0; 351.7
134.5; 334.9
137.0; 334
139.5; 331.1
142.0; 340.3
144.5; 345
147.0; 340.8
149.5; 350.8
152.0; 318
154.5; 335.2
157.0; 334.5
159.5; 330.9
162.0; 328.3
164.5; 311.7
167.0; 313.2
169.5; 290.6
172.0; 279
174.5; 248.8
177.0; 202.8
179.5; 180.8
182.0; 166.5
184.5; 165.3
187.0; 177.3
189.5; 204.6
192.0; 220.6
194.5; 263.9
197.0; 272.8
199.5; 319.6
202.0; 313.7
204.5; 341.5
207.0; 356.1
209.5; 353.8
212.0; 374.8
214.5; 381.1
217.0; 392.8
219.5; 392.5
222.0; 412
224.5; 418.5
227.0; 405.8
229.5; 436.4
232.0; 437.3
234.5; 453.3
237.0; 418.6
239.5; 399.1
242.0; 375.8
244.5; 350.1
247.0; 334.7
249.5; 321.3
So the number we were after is 0.6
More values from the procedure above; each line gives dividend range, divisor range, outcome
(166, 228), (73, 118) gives 0.81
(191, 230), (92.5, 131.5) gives 1.05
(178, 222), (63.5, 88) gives 0.66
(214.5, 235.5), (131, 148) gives 1.23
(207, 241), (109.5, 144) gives 1.23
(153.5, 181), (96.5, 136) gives 0.85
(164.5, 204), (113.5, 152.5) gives 0.74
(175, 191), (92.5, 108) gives 0.52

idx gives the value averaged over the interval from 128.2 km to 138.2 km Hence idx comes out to 336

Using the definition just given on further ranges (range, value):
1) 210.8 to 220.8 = 385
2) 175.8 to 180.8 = 191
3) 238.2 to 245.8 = 375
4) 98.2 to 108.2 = 353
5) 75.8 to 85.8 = 425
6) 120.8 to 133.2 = 341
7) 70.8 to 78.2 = 445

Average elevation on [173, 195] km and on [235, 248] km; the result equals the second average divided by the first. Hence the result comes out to 1.9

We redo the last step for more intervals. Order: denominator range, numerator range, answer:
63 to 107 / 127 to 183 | 0.76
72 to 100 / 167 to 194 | 0.55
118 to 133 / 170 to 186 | 0.62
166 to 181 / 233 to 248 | 1.56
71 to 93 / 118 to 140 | 0.82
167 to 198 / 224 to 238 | 1.90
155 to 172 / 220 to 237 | 1.34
